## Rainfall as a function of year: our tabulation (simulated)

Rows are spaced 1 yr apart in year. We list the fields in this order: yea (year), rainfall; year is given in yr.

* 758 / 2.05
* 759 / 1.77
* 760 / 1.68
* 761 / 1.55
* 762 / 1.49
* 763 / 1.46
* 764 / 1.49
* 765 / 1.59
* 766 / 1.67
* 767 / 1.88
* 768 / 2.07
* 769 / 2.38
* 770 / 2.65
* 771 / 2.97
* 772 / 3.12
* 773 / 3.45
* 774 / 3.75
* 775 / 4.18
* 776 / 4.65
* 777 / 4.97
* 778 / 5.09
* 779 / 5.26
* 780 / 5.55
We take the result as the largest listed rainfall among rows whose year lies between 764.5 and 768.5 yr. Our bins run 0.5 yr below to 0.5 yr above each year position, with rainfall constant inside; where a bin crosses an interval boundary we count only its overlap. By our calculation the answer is 2.07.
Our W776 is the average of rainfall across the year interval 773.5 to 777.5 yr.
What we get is 4.39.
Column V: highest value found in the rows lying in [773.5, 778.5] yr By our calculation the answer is 5.09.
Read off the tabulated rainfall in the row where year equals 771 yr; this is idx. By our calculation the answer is 2.97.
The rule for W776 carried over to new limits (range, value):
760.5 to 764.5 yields 1.5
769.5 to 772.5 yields 2.91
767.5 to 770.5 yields 2.37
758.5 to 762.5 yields 1.62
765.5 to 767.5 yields 1.77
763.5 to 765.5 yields 1.54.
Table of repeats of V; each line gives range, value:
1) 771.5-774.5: 3.75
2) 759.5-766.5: 1.68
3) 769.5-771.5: 2.97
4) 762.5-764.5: 1.49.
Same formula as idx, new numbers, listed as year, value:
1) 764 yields 1.49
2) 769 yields 2.38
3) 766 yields 1.67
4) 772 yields 3.12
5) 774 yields 3.75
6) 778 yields 5.09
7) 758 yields 2.05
